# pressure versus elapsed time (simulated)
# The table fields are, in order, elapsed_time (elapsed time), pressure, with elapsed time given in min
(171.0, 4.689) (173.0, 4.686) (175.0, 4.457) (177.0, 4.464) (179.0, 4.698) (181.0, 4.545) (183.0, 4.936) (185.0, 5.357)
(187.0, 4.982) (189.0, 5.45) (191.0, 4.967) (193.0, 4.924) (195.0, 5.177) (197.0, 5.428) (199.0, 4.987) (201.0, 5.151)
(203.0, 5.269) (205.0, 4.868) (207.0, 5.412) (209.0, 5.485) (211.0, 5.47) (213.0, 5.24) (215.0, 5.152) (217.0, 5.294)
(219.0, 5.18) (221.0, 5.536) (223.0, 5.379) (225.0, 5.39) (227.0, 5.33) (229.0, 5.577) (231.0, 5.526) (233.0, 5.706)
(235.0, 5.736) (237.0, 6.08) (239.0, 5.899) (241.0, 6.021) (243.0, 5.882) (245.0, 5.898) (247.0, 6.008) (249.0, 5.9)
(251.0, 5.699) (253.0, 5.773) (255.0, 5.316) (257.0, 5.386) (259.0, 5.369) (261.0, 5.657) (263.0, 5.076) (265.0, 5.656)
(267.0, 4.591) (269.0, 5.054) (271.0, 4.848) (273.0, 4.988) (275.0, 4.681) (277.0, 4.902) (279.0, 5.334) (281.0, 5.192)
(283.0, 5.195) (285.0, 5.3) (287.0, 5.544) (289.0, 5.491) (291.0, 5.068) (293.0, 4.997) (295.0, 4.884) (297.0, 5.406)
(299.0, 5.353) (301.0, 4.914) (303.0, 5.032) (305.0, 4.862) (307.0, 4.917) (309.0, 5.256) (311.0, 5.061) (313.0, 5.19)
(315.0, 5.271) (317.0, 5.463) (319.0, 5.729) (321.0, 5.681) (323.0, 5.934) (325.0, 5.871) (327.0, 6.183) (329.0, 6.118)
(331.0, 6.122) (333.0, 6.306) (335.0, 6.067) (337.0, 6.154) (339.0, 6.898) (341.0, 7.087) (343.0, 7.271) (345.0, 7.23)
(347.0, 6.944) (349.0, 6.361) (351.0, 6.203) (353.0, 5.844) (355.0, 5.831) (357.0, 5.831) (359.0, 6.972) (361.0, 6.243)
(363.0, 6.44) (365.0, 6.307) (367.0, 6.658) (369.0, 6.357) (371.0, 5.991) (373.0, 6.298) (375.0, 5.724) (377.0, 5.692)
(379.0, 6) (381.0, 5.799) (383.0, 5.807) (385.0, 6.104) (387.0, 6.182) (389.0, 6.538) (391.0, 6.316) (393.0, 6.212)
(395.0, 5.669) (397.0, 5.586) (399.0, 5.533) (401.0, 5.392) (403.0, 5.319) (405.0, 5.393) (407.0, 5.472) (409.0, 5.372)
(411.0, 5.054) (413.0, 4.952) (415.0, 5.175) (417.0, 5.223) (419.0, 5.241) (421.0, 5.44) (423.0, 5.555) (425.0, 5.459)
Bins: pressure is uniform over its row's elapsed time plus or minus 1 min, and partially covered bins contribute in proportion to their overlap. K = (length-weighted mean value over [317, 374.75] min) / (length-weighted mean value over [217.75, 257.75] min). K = 1.11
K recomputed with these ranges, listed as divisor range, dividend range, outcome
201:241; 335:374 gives 1.18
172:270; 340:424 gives 1.12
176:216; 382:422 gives 1.10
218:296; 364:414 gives 1.08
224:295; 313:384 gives 1.14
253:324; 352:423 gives 1.11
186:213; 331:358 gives 1.24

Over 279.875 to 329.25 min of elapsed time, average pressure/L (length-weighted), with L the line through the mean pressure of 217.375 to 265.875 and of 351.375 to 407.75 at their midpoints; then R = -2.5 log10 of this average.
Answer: 0.087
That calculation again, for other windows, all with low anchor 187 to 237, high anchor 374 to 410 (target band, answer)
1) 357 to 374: -0.12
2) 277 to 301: 0.06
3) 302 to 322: 0.07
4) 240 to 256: -0.08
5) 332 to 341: -0.14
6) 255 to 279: 0.07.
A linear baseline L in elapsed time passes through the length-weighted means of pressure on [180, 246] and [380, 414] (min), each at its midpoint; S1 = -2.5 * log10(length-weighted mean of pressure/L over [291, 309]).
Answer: 0.09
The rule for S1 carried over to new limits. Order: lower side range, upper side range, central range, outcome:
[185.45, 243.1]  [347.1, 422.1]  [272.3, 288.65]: 0.08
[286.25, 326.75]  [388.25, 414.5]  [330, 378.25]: -0.17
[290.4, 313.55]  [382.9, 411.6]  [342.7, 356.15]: -0.20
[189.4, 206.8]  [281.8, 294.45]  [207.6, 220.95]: -0.04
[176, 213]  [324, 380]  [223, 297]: 0.03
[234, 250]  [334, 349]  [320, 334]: 0.11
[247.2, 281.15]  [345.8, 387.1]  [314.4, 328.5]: 0.00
